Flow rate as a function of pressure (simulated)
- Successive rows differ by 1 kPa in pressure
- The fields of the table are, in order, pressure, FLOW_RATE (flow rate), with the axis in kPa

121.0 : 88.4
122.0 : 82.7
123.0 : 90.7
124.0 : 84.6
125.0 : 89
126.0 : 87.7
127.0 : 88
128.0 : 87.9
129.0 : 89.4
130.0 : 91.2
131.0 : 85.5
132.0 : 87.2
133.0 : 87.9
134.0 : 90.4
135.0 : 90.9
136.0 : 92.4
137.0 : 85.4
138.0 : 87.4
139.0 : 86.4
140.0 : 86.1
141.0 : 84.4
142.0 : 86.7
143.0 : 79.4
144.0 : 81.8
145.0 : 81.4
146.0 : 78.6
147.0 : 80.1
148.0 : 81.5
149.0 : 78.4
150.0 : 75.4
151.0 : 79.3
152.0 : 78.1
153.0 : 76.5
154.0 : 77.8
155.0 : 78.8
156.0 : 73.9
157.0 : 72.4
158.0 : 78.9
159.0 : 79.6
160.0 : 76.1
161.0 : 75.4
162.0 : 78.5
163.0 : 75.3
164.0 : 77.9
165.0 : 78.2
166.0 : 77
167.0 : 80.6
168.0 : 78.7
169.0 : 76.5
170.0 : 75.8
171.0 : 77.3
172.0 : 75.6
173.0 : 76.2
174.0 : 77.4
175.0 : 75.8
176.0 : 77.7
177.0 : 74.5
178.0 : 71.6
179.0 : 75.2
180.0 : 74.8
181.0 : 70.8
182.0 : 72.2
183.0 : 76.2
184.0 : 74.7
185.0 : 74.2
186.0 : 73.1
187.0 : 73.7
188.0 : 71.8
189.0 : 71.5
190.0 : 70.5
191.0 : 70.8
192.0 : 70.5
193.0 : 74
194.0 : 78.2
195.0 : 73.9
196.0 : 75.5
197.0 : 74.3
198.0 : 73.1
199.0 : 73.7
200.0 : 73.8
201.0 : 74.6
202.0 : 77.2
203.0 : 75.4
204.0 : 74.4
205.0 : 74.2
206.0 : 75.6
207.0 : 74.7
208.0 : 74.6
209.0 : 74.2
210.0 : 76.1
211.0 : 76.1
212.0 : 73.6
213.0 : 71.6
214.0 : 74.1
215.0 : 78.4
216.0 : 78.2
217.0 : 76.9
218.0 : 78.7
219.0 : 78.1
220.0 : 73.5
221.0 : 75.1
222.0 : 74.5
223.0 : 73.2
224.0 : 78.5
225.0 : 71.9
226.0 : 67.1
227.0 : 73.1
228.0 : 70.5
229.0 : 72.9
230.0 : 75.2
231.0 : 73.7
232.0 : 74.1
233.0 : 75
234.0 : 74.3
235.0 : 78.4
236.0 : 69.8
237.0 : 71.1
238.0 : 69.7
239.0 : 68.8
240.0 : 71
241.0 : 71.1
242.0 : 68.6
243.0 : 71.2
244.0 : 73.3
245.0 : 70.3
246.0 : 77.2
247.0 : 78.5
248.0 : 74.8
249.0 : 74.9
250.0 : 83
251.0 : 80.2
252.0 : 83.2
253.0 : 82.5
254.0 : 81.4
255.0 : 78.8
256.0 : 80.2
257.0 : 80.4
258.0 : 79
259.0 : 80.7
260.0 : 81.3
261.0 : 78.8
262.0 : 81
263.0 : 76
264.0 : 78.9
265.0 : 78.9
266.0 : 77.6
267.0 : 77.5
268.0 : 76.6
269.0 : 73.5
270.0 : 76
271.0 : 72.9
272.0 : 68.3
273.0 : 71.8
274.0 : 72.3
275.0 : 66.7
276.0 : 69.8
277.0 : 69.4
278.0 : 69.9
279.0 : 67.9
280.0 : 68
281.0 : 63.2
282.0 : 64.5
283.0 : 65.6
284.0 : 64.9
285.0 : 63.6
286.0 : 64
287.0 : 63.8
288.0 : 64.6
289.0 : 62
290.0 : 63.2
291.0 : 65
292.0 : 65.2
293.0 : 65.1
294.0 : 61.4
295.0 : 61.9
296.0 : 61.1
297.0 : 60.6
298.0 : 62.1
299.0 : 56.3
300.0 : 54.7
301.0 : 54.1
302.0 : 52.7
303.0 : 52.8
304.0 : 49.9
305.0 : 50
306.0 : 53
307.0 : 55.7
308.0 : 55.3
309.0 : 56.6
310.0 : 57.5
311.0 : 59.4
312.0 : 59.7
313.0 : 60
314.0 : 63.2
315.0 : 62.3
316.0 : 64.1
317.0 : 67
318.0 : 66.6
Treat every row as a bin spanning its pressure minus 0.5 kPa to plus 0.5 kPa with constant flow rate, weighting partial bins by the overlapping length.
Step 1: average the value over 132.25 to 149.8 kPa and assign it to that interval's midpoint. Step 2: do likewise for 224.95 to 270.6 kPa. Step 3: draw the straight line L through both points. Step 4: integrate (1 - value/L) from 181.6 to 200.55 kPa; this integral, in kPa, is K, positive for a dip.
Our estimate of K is 1.6 kPa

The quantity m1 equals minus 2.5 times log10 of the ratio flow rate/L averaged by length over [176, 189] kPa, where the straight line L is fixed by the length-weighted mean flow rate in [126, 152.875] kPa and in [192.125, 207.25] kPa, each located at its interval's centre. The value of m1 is 0.06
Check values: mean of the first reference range 84.6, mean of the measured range 73.6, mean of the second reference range 74.7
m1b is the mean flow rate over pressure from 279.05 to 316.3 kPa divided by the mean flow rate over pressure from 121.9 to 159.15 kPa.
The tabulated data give 0.7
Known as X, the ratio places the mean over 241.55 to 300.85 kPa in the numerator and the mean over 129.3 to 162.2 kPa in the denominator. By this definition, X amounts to 0.87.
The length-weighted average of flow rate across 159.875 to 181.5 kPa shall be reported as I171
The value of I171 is 76.2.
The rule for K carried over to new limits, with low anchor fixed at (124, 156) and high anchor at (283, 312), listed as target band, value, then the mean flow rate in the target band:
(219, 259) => -3.9 kPa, 75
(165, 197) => 1.2 kPa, 74.8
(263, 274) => -1.9 kPa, 75.1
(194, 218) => -0.5 kPa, 75.1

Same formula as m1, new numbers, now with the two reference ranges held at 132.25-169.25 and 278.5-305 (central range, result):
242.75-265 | -0.18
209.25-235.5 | -0.06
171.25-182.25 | 0.03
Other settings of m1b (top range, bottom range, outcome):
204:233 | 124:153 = 0.88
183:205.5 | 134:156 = 0.90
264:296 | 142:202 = 0.90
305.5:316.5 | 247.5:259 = 0.74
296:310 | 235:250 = 0.76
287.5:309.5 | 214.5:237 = 0.78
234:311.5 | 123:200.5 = 0.87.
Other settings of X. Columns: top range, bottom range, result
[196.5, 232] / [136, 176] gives 0.94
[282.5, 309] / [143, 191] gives 0.78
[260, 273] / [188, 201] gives 1.04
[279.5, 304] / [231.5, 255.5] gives 0.82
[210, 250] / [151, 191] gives 0.98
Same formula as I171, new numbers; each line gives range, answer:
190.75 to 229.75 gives 74.5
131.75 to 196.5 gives 78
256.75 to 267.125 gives 79.1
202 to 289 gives 73.8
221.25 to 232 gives 73.2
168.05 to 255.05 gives 74.6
